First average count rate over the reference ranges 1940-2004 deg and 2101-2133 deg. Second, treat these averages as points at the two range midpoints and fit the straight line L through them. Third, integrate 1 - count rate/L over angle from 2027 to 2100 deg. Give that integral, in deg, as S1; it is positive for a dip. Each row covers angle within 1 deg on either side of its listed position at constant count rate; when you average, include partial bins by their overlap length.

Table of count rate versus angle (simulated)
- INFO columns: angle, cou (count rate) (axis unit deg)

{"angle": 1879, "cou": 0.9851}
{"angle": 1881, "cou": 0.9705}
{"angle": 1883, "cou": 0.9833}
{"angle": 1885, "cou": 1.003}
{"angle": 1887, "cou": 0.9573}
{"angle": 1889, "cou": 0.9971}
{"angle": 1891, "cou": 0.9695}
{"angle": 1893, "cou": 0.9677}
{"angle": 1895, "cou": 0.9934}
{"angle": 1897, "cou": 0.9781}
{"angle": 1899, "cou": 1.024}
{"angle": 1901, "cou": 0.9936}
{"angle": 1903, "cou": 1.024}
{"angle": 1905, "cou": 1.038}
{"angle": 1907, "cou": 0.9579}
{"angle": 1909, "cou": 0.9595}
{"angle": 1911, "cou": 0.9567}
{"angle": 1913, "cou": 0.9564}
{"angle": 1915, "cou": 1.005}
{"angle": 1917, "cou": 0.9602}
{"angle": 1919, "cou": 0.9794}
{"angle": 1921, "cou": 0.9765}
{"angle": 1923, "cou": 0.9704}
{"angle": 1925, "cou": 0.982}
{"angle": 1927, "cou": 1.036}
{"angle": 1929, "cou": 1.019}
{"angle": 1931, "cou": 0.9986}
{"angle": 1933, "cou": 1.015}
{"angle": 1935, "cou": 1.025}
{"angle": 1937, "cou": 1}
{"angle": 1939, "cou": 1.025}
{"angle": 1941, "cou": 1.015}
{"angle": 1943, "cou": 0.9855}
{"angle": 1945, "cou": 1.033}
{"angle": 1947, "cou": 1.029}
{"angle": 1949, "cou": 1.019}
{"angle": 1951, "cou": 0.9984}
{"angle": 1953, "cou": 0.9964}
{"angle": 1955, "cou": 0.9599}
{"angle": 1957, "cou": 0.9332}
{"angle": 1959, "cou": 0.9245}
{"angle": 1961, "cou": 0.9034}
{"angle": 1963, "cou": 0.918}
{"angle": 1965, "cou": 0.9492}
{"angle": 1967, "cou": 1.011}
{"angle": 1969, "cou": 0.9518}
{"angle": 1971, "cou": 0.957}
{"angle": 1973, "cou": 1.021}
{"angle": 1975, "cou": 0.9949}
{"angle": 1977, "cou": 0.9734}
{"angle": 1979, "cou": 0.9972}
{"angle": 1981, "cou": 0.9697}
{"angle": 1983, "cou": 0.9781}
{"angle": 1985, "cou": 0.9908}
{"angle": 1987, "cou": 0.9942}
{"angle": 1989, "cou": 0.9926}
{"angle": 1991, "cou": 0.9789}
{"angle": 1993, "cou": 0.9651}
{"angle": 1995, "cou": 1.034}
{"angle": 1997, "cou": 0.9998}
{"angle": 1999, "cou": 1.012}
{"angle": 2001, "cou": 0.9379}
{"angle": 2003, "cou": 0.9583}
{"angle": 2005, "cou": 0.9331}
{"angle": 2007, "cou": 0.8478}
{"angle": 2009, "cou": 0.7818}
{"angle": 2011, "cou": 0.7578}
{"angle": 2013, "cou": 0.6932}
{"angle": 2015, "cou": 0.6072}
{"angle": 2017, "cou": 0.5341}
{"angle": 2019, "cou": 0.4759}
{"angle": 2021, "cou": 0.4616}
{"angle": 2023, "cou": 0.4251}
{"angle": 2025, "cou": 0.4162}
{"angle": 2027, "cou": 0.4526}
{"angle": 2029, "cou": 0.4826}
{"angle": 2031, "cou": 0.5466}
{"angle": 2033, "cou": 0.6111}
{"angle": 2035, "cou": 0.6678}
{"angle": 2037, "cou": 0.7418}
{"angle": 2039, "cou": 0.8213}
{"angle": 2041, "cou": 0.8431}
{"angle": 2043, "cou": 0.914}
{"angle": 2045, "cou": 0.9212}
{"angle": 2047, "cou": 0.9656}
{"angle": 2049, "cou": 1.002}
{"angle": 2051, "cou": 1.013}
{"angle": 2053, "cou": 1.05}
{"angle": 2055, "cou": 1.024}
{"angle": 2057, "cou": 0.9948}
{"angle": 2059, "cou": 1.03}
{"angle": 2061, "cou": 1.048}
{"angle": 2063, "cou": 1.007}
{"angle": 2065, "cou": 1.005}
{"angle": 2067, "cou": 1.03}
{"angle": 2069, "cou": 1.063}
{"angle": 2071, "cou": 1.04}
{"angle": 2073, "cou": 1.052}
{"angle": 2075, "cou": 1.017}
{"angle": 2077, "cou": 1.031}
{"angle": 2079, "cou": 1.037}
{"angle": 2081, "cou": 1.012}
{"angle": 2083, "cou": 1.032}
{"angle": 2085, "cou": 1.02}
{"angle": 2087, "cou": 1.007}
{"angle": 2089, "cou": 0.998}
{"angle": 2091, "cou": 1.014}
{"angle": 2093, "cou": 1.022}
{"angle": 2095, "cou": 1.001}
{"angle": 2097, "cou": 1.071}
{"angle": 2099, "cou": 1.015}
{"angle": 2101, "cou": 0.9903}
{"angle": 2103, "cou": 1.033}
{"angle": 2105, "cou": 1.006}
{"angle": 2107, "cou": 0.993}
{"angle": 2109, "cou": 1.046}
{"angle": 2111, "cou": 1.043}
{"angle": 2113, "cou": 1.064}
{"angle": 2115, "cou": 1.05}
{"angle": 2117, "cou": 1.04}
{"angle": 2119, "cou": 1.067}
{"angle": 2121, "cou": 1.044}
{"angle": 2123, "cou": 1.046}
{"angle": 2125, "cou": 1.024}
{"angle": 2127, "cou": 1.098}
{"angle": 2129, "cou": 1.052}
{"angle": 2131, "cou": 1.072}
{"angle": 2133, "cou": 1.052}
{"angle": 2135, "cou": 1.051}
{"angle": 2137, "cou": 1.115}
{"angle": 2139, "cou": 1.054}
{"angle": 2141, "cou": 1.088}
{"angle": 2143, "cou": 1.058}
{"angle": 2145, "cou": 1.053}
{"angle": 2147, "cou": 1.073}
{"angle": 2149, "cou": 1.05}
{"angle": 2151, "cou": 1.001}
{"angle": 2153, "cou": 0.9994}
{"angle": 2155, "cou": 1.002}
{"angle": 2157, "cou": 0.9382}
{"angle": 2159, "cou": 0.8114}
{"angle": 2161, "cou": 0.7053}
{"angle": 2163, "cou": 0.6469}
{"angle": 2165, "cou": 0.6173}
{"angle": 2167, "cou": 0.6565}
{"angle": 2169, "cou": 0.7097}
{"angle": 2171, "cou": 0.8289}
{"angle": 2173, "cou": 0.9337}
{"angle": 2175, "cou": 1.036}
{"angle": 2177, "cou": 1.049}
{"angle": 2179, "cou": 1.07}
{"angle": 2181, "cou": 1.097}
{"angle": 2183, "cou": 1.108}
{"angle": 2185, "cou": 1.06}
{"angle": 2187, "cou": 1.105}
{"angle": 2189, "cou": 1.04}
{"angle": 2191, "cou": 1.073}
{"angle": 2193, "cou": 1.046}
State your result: 5.7 deg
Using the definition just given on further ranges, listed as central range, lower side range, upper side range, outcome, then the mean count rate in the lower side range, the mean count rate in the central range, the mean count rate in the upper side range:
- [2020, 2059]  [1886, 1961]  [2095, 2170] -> 8.9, 0.99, 0.763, 0.985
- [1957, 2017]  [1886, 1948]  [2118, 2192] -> 4.0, 0.994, 0.926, 0.986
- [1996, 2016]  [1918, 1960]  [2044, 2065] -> 3.0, 0.996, 0.853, 1.01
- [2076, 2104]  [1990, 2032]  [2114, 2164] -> -3.7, 0.729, 1.02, 1.01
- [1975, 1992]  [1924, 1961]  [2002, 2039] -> -3.7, 0.997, 0.985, 0.638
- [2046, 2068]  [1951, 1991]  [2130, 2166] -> -1.1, 0.97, 1.02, 0.966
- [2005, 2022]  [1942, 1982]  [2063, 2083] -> 5.8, 0.976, 0.662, 1.03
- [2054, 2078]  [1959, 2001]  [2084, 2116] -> -0.4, 0.977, 1.03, 1.02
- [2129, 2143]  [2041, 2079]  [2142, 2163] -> -1.5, 1.01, 1.07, 0.954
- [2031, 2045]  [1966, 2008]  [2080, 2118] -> 3.3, 0.976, 0.762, 1.02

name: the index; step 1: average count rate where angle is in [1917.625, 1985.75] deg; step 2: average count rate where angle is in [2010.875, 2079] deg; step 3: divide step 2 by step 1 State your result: 0.83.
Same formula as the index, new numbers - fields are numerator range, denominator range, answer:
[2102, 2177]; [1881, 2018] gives 1.02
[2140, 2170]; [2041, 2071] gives 0.89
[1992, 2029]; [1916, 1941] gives 0.73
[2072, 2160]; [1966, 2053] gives 1.24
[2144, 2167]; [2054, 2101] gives 0.87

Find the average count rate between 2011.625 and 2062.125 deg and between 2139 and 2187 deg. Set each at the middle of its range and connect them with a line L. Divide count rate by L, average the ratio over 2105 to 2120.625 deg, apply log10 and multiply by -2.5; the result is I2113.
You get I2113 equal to -0.20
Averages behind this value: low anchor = 0.75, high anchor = 0.945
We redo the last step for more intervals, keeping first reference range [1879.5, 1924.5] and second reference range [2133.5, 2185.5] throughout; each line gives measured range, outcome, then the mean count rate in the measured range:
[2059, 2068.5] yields -0.066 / 1.03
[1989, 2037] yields 0.314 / 0.727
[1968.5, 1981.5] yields -0.008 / 0.982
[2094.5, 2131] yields -0.087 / 1.04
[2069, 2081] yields -0.078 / 1.04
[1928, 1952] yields -0.038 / 1.01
